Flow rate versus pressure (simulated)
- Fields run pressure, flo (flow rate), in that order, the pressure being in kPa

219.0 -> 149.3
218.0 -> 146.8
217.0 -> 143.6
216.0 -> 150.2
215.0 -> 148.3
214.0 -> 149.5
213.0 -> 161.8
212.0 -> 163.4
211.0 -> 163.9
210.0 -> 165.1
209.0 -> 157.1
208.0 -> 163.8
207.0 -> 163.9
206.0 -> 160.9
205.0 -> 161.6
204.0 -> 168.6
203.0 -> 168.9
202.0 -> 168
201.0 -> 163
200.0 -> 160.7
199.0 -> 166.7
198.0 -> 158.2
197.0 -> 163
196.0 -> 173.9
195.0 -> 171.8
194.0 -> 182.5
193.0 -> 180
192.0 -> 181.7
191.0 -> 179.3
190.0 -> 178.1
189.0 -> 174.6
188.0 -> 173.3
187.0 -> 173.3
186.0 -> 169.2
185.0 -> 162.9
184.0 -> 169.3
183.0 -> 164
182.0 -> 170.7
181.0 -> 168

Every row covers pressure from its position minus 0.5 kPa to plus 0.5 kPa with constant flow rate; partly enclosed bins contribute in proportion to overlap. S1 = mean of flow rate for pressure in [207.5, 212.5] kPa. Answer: 163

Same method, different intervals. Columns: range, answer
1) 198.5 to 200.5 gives 164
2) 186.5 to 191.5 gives 176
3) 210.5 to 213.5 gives 163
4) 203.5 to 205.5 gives 165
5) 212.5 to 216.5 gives 152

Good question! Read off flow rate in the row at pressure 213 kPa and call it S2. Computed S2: 161.8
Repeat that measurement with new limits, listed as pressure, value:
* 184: 169.3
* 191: 179.3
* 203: 168.9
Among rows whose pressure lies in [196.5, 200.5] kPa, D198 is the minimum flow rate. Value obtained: 158.2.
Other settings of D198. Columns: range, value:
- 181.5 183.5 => 164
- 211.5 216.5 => 148.3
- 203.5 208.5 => 160.9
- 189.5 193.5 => 178.1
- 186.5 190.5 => 173.3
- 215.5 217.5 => 143.6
